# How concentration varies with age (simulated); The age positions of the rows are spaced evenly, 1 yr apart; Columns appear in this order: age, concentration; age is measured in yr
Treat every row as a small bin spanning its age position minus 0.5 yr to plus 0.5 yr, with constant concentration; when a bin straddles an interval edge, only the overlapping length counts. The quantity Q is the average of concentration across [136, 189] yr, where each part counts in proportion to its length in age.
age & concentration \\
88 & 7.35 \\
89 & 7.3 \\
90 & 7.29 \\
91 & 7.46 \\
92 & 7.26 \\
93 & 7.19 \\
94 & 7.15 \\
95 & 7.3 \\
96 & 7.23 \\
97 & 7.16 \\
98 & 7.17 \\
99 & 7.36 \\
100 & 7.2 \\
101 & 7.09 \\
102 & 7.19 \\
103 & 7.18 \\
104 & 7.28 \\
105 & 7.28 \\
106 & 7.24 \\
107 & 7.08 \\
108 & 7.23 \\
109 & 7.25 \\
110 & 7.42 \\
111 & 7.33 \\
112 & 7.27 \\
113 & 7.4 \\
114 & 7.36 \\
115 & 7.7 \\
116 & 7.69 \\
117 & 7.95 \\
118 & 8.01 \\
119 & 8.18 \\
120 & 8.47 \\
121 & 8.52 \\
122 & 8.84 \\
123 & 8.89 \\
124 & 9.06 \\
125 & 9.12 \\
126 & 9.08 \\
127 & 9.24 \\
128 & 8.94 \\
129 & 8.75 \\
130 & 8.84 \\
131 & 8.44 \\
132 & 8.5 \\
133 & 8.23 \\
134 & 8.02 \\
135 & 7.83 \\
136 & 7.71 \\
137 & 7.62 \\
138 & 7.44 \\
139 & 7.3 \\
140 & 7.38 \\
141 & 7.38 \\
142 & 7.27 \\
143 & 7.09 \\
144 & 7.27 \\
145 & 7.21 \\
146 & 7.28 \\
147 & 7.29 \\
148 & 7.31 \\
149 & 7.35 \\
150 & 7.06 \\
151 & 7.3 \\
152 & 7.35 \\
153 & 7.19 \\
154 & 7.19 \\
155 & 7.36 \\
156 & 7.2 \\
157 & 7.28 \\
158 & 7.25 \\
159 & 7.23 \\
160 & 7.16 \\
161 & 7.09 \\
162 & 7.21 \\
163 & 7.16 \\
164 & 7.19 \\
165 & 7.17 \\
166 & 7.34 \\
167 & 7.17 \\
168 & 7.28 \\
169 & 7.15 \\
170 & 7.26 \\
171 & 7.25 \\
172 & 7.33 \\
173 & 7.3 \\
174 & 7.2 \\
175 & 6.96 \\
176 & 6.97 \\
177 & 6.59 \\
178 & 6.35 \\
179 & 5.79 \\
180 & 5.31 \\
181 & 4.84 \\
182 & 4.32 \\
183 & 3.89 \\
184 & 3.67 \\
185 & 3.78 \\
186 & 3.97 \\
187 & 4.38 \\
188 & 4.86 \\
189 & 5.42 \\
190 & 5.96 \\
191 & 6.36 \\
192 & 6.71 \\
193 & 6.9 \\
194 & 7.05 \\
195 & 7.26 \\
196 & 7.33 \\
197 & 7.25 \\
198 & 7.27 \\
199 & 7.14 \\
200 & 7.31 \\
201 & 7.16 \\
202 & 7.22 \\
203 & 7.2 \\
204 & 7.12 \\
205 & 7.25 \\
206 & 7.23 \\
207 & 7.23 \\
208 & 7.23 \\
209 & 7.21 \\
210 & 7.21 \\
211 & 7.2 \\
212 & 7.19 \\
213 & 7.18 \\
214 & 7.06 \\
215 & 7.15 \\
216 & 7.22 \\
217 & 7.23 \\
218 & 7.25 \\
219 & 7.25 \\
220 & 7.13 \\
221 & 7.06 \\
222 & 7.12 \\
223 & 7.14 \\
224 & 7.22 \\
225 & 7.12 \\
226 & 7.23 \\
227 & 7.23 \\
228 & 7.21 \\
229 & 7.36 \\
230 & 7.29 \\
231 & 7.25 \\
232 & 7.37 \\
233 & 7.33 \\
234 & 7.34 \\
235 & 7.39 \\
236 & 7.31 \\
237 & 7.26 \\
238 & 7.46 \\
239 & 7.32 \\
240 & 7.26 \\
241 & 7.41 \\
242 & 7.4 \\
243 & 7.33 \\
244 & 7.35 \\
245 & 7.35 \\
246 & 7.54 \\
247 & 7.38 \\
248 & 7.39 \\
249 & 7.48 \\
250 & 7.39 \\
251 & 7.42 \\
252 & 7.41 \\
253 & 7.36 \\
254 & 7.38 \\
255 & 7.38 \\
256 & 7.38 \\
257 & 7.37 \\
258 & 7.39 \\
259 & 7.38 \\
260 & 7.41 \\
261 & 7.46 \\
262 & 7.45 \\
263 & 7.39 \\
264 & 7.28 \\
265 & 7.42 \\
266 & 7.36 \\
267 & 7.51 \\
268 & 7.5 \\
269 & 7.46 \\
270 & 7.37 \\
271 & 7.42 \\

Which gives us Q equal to 6.68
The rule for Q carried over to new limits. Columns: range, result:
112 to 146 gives 8.06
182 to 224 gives 6.61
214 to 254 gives 7.3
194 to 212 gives 7.22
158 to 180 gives 7.02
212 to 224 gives 7.17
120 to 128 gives 8.93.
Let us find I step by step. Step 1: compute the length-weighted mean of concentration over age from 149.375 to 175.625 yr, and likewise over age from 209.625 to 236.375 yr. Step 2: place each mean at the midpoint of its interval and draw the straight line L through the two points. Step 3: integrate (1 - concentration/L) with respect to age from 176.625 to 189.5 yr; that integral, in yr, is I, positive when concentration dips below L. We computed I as 4.2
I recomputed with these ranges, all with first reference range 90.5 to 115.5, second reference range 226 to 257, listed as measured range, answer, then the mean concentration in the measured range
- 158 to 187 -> 3.9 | 6.34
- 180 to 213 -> 4.6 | 6.31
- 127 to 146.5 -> -1.5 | 7.85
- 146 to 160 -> 0.1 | 7.26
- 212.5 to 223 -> 0.3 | 7.16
